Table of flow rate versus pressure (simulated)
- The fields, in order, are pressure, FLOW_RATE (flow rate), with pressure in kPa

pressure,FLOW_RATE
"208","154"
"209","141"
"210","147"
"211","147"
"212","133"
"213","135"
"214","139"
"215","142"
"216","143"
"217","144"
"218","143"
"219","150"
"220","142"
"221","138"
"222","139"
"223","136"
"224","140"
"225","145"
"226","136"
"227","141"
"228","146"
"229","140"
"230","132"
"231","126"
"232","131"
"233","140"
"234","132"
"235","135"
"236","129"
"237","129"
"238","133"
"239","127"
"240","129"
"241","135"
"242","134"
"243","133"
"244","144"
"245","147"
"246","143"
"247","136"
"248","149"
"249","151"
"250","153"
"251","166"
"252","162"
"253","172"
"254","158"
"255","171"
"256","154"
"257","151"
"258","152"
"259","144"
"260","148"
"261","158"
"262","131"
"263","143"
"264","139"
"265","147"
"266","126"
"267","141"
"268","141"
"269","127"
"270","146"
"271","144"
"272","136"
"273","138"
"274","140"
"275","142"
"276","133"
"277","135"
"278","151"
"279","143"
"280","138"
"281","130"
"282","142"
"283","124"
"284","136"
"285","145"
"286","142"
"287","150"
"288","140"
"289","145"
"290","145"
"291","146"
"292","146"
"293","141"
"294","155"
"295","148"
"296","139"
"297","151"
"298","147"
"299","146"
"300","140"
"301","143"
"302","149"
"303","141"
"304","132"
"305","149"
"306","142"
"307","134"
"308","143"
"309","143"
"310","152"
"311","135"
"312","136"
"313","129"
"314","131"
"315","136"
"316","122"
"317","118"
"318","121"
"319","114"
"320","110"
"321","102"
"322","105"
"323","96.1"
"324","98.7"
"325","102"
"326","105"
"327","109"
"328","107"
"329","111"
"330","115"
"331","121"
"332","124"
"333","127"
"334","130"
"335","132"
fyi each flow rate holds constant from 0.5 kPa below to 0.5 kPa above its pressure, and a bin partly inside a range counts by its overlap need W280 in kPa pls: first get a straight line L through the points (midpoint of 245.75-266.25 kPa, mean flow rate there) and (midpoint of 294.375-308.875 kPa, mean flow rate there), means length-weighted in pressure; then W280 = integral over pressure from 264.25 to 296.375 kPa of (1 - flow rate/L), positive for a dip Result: 1.3 kPa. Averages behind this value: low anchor 151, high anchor 143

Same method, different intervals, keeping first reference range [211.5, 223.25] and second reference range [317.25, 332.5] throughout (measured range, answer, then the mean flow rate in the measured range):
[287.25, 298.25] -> -2.5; 146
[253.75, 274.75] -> -2.9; 144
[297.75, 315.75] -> -4.0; 140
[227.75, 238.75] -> 0.2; 133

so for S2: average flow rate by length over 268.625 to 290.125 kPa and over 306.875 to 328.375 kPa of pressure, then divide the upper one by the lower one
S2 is 0.9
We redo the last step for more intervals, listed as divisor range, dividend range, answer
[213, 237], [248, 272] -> 1.07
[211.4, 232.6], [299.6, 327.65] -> 0.91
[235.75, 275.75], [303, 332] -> 0.85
